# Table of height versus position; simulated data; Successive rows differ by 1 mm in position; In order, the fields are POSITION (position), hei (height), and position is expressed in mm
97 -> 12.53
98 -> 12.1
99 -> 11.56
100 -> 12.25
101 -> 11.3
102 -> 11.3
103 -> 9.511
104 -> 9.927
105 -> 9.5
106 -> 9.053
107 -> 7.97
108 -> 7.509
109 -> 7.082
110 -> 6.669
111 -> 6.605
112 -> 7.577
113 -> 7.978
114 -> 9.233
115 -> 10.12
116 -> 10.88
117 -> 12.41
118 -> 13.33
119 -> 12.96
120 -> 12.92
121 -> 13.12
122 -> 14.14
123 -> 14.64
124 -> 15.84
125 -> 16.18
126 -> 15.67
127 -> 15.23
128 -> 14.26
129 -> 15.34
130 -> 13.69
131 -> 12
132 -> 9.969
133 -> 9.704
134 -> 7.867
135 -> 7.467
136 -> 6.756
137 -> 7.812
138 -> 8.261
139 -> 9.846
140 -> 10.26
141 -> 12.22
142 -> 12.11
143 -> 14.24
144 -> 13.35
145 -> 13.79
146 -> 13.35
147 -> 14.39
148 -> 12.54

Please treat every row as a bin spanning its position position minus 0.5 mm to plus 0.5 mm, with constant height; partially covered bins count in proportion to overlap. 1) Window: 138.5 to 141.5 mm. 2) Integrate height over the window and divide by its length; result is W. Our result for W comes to 10.8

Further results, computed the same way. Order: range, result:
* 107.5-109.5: 7.3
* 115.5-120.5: 12.5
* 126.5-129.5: 14.9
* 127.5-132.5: 13.1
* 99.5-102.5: 11.6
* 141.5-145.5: 13.4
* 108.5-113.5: 7.18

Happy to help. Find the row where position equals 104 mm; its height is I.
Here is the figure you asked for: 9.927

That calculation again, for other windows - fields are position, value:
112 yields 7.577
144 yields 13.35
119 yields 12.96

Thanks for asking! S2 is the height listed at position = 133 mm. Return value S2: 9.704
